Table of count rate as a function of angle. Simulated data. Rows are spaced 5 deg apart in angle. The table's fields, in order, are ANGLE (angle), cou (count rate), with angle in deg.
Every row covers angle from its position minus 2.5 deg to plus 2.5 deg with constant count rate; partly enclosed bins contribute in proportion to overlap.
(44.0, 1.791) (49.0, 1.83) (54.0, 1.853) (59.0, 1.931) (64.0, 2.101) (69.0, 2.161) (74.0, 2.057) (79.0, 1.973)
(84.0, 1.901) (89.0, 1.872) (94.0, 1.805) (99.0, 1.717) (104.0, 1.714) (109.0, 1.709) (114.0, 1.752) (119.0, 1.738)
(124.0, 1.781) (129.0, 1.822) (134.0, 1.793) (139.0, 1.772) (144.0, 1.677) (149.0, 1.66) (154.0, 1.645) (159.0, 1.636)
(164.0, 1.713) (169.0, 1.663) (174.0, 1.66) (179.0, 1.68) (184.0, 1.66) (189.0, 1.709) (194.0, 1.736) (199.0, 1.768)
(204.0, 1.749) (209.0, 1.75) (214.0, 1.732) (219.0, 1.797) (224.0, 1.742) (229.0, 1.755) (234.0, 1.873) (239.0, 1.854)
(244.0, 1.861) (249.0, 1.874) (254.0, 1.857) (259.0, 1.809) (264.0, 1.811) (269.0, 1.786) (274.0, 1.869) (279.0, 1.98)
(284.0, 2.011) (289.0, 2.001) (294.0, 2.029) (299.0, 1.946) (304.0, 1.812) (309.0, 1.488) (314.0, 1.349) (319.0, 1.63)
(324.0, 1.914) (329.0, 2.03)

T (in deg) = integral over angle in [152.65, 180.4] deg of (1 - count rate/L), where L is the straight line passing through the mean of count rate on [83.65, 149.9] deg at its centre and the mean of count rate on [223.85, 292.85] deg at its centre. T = 2.1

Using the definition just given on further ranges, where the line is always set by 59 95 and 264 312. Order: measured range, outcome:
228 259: 0.8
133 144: 1.1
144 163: 2.8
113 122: 1.0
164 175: 1.5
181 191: 1.3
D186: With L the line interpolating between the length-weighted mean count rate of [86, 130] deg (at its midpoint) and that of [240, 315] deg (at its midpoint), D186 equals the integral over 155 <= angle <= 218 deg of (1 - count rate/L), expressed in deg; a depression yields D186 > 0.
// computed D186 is 3.4 deg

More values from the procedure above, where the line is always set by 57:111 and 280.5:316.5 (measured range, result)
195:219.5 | 1.3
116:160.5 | 3.6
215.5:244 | 0.5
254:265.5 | 0.0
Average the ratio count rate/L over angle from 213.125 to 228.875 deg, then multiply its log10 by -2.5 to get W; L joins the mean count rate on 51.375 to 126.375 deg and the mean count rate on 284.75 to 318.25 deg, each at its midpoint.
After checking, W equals 0.03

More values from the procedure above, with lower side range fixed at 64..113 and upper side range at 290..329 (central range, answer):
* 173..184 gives 0.10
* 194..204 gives 0.04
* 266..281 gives -0.05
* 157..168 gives 0.11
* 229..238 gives -0.02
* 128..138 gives 0.04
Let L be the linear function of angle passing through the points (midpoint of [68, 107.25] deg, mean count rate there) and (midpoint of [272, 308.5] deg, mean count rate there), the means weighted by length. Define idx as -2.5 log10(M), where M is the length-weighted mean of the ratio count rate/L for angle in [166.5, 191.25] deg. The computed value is 0.140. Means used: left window 1.89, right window 1.93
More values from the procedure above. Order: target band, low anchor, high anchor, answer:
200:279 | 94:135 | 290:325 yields -0.040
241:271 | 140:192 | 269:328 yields -0.035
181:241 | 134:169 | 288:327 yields -0.025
